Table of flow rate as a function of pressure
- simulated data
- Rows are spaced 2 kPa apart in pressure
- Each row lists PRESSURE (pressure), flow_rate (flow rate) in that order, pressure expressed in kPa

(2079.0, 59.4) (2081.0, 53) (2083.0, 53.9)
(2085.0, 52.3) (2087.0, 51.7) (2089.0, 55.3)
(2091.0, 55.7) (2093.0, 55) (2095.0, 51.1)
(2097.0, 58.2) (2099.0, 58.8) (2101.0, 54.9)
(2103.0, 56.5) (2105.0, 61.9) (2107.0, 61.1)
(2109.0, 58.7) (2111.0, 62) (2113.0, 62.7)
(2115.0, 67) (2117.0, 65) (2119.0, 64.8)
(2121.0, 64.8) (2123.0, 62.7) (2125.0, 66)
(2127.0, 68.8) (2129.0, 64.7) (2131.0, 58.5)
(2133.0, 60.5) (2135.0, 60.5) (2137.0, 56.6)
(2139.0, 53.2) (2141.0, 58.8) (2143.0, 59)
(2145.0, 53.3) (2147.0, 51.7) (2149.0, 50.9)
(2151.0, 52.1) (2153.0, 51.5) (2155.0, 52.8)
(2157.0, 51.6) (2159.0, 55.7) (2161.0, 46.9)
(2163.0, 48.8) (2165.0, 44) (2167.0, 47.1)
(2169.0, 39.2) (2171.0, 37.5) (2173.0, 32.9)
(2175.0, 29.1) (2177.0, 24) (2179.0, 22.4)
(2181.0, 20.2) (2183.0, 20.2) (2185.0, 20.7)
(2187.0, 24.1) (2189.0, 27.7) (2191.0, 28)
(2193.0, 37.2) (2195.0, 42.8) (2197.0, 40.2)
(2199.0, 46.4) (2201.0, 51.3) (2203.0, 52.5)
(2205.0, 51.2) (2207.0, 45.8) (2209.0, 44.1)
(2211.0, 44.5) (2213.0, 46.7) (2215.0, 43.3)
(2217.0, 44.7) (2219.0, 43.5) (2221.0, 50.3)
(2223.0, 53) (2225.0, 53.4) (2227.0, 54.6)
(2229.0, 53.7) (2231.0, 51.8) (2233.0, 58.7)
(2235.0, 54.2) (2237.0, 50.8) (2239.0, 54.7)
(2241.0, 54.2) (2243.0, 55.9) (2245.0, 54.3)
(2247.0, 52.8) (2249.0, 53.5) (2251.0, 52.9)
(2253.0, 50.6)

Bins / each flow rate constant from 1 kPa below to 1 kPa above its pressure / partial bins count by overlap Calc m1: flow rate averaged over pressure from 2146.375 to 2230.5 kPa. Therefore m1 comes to 42.4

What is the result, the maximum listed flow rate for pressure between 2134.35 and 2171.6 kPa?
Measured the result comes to 60.5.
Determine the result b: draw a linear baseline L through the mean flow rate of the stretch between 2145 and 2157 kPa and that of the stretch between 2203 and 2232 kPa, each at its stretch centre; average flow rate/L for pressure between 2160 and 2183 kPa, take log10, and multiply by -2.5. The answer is 0.41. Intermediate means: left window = 51.9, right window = 48.7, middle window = 35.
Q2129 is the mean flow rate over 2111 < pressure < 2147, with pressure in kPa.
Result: 61.3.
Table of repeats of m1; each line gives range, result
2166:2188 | 28.9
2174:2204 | 32.5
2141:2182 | 43.9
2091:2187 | 51.3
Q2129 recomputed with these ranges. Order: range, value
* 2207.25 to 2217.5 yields 44.7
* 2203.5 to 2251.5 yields 50.9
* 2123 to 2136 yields 63.1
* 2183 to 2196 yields 29.3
